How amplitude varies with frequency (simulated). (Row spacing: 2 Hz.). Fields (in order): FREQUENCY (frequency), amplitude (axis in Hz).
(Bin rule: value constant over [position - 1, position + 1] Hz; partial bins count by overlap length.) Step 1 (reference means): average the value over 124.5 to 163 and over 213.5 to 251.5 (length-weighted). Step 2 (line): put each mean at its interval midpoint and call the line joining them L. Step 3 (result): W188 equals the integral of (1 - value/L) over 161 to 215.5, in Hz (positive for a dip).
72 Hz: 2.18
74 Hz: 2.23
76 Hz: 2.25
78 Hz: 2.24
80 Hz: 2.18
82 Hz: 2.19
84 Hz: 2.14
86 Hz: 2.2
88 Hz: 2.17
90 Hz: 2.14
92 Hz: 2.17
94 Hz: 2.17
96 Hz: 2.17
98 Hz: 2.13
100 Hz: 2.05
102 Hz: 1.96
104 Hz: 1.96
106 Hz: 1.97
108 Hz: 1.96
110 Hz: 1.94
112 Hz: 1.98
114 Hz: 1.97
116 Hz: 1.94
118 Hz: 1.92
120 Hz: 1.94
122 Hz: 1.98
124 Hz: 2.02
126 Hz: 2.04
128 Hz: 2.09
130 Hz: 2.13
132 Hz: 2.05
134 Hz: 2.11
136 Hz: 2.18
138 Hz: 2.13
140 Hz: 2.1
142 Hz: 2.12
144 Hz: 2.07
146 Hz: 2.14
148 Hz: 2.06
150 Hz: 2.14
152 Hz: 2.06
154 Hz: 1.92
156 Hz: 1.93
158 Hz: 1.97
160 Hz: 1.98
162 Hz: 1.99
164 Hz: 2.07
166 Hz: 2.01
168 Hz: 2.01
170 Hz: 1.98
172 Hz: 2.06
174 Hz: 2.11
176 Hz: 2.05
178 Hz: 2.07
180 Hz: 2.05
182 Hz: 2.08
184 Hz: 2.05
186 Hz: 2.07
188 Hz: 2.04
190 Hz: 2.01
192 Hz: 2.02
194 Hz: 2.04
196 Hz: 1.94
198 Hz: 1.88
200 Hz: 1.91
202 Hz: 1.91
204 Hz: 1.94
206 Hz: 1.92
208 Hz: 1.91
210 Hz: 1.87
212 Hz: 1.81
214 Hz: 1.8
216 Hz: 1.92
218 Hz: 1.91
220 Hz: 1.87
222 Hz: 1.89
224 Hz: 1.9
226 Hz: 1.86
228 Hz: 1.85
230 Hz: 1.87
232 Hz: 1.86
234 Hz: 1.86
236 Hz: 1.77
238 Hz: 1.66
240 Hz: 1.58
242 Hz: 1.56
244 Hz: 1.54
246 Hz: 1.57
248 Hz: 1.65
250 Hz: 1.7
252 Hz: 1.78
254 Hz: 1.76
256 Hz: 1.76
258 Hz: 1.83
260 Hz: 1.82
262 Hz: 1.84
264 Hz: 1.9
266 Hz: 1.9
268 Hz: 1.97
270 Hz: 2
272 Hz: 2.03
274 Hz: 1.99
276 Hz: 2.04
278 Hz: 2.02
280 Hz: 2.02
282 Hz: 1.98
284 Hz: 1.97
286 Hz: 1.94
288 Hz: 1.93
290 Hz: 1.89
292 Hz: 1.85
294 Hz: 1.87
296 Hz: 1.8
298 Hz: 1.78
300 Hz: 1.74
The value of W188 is -1.95 Hz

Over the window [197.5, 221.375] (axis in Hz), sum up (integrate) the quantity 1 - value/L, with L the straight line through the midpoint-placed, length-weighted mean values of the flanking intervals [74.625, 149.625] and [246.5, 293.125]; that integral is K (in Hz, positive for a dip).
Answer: 0.9 Hz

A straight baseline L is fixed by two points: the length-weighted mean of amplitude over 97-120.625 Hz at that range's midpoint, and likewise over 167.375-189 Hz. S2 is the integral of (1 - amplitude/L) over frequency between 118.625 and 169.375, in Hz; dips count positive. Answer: -0.8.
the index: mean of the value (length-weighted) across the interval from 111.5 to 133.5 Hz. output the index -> 2.01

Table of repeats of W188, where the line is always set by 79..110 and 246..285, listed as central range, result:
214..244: 2.0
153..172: 0.2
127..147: -0.7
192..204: 0.2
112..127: 0.7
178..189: -0.4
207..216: 0.4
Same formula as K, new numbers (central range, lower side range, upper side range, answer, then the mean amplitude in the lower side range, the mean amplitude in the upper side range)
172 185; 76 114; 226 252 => -1.3 Hz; 2.1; 1.71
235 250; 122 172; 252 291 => 2.5 Hz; 2.05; 1.92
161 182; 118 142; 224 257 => -1.1 Hz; 2.07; 1.73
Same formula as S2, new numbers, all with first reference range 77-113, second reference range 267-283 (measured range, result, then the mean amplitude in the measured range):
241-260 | 3.09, 1.69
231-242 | 1.61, 1.73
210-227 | 1.37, 1.87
